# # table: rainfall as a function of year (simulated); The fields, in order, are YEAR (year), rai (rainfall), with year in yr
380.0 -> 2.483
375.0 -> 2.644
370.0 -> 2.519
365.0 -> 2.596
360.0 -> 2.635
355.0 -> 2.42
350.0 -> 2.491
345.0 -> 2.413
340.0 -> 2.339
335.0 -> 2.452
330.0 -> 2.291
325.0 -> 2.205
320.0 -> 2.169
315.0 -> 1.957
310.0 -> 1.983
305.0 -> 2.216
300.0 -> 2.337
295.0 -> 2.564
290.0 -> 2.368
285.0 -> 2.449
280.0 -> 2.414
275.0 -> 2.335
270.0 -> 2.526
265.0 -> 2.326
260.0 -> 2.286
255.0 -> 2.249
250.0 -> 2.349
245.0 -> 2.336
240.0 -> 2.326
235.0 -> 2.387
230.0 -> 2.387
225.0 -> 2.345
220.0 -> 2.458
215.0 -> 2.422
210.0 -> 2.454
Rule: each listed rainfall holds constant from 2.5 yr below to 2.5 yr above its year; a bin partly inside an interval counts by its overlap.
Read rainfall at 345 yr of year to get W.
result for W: 2.413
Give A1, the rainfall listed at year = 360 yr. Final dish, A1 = 2.635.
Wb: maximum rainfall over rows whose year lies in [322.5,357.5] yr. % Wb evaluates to 2.491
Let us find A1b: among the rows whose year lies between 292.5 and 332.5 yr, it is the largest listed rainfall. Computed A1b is 2.564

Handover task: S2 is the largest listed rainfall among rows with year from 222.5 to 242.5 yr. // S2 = 2.387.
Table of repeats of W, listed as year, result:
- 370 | 2.519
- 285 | 2.449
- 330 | 2.291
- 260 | 2.286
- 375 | 2.644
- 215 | 2.422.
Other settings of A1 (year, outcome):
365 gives 2.596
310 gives 1.983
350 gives 2.491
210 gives 2.454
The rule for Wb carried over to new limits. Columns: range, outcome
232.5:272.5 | 2.526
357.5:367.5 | 2.635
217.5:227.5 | 2.458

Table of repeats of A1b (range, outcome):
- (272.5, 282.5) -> 2.414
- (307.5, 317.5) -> 1.983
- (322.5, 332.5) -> 2.291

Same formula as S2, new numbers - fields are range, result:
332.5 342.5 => 2.452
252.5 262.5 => 2.286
